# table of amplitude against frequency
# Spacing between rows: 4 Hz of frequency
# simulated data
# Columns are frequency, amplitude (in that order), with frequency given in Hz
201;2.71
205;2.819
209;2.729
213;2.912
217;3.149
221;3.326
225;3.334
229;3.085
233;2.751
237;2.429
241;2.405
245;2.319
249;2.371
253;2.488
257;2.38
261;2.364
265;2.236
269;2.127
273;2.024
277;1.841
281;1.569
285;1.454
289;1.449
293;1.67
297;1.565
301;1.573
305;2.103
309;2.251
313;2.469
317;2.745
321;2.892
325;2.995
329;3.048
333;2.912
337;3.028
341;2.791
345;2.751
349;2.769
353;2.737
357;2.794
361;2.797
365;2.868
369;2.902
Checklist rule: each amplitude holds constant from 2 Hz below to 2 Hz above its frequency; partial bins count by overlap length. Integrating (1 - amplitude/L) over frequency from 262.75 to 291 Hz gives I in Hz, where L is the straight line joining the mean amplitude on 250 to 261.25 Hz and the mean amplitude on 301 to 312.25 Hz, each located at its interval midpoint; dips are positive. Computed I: 5.8 Hz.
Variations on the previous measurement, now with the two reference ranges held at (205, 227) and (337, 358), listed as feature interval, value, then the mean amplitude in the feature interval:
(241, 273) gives 7.2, 2.31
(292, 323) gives 7.5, 2.17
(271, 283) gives 4.6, 1.81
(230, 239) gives 1.1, 2.65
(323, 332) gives -0.6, 3.01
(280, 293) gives 6.3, 1.51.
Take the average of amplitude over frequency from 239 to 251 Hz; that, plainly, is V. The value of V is 2.37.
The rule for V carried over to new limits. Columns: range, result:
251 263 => 2.41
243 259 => 2.39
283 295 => 1.52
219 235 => 3.12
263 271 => 2.18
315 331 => 2.92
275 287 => 1.62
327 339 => 3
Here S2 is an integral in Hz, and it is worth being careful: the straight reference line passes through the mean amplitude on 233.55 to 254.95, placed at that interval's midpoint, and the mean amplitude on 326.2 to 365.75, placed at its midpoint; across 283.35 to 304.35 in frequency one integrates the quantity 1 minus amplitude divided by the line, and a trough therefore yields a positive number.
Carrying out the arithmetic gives 8.4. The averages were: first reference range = 2.43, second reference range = 2.85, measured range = 1.58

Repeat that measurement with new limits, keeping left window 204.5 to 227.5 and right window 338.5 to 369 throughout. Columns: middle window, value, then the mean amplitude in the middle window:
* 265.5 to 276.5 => 3.3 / 2.07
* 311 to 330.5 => 0.2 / 2.82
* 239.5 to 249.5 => 2.1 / 2.36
